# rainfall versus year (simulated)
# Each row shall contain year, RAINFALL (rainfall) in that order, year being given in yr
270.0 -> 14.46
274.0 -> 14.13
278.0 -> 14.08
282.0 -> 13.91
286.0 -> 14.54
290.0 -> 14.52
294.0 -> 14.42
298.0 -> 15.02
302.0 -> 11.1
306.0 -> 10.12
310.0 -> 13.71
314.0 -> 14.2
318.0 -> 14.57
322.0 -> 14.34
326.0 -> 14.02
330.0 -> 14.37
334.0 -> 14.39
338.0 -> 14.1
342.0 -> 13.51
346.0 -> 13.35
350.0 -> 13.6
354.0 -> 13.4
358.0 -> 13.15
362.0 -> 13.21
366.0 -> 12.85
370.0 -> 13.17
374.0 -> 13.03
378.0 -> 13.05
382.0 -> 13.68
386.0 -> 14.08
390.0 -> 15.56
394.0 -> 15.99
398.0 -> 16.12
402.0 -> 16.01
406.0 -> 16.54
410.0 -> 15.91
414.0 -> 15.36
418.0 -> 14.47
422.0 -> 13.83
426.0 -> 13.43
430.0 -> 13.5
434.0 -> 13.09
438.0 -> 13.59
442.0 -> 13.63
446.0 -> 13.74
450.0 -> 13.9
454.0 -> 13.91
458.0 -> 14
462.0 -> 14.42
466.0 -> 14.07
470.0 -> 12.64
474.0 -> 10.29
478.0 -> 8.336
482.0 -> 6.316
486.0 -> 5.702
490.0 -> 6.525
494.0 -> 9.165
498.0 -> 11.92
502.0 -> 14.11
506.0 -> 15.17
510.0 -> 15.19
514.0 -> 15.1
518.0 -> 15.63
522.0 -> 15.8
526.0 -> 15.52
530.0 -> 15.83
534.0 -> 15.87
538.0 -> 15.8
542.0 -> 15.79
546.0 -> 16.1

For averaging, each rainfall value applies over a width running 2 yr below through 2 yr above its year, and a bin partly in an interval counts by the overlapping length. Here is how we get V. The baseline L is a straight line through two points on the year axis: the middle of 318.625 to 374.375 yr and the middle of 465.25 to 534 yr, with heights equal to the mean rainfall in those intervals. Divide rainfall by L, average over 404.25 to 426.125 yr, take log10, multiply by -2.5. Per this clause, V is -0.16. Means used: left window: 13.6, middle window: 15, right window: 12.3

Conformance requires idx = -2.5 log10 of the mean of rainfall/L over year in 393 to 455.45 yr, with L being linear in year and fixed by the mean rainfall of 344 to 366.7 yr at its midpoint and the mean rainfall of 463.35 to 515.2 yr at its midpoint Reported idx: -0.19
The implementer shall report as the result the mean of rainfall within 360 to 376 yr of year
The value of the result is 13.1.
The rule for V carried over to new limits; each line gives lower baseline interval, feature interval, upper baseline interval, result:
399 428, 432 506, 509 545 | 0.29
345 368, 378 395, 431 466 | -0.09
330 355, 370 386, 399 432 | 0.08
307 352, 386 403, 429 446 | -0.15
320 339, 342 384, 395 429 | 0.11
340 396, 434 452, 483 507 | -0.18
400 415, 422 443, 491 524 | 0.15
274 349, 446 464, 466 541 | -0.09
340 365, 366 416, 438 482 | -0.13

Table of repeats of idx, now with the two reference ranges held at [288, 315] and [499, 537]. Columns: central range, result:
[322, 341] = -0.05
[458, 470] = 0.06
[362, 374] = 0.07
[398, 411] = -0.14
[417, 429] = 0.04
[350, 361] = 0.04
